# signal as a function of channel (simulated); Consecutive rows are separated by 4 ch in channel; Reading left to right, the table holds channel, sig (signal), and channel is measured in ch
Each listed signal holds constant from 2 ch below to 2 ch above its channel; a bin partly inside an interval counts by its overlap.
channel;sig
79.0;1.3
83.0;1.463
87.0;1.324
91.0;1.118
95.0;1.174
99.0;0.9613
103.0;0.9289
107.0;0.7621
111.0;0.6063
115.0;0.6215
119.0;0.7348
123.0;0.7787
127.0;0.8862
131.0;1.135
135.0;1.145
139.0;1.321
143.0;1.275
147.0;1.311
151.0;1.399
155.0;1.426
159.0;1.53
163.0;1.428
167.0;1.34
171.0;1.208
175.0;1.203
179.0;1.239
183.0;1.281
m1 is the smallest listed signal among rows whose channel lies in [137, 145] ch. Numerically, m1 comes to 1.275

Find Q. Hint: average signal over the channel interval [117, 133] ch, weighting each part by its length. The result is 0.884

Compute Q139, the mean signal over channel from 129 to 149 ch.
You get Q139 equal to 1.24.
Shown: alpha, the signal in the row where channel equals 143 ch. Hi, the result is 1.275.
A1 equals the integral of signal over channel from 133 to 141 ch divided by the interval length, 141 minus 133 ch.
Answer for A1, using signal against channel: 1.23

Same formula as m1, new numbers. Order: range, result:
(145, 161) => 1.311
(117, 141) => 0.7348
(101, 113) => 0.6063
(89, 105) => 0.9289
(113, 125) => 0.6215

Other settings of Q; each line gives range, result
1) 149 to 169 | 1.42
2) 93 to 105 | 1.02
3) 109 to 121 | 0.654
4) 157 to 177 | 1.34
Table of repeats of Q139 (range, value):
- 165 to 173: 1.27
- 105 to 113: 0.684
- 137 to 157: 1.35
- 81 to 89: 1.39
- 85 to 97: 1.21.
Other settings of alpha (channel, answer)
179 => 1.239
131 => 1.135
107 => 0.7621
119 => 0.7348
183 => 1.281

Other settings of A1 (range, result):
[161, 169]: 1.38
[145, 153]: 1.35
